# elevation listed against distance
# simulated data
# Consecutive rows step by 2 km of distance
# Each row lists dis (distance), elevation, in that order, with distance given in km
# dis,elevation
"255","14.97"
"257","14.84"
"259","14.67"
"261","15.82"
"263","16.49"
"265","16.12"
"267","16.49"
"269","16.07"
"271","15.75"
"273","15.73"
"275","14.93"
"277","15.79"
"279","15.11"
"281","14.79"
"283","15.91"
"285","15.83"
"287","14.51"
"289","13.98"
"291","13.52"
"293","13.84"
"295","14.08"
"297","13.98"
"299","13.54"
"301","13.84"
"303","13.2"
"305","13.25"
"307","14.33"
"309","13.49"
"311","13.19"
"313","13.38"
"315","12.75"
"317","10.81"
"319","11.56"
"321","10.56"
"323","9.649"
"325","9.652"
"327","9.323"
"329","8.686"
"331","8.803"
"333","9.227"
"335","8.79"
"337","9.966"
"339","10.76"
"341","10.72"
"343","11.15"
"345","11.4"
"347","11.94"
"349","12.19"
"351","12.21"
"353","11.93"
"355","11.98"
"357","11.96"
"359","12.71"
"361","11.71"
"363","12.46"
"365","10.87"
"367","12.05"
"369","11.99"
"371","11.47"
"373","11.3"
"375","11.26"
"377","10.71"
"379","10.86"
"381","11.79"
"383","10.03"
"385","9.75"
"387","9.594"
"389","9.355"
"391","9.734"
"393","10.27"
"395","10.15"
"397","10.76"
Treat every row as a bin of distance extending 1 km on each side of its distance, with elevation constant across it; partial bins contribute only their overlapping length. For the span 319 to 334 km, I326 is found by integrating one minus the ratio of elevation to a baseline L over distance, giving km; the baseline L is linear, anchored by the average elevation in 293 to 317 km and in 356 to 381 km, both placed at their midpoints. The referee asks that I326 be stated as 3.8 km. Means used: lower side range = 13.4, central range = 9.56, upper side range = 11.6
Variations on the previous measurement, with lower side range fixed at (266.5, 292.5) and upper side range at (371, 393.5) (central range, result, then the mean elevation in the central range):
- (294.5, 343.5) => 7.01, 11.5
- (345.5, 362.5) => -0.43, 12.1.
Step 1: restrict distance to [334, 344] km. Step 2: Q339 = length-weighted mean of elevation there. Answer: 10.3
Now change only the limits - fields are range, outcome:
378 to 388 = 10.4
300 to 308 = 13.7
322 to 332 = 9.22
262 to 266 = 16.3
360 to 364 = 12.1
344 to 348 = 11.7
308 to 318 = 12.7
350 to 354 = 12.1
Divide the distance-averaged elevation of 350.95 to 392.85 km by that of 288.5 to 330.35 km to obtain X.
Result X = 0.90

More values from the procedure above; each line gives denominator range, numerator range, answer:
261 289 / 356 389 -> 0.72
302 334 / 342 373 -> 1.04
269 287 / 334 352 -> 0.71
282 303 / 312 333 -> 0.73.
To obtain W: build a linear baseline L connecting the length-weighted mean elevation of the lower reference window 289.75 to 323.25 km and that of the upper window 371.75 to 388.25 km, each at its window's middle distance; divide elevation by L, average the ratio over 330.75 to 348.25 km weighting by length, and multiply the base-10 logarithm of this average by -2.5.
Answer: 0.15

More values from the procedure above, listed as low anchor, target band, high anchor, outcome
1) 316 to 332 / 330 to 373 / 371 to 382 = -0.066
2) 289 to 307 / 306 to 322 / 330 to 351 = 0.004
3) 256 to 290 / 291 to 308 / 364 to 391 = 0.042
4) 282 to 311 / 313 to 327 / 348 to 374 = 0.215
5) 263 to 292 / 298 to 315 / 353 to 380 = 0.053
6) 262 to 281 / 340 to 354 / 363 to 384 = 0.072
